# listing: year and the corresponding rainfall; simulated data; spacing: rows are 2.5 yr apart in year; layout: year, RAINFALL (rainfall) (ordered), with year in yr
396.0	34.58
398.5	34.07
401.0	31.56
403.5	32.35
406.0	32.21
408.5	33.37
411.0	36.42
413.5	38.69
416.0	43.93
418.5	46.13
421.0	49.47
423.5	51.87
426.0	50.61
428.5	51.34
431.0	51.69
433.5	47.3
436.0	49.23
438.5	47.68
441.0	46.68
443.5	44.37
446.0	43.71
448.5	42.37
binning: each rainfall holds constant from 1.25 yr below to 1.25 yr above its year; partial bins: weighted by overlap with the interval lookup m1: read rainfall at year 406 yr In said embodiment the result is 32.21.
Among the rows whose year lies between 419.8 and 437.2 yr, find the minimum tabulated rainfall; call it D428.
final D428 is 47.3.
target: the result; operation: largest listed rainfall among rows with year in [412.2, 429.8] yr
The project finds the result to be 51.87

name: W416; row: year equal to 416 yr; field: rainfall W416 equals 43.93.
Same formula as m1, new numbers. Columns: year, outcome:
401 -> 31.56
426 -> 50.61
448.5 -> 42.37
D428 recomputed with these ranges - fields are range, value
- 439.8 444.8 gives 44.37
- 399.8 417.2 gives 31.56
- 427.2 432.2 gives 51.34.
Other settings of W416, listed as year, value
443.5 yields 44.37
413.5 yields 38.69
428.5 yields 51.34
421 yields 49.47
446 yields 43.71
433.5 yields 47.3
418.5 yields 46.13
